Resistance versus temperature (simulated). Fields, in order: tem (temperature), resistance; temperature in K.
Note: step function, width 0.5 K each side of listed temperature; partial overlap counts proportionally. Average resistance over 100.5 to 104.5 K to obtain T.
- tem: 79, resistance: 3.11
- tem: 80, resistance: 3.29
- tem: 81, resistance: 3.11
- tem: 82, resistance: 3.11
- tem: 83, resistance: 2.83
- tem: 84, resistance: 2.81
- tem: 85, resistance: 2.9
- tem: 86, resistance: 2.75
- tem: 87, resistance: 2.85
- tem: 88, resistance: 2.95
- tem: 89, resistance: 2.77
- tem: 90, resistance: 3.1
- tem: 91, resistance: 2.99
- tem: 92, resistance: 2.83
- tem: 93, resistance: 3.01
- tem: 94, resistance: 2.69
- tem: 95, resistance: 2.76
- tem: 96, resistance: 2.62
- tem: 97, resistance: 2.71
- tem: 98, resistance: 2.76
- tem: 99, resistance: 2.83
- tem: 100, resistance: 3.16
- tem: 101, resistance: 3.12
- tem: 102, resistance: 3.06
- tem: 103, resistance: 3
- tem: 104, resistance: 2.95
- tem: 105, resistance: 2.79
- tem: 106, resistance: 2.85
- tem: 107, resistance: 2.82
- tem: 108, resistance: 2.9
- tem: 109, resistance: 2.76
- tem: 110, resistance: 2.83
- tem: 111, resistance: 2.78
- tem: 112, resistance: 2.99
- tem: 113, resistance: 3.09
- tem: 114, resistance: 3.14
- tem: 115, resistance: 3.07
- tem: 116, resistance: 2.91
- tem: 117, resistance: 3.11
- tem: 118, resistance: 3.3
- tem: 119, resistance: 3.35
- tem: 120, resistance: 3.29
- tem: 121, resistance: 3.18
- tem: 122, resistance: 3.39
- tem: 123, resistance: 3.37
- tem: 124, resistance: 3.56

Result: 3.03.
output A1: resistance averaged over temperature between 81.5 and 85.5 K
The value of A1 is 2.91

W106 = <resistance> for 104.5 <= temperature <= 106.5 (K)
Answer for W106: 2.82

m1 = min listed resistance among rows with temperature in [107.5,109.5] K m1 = 2.76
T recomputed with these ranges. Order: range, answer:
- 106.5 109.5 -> 2.83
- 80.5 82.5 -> 3.11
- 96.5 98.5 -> 2.73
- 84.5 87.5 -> 2.83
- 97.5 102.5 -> 2.99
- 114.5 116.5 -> 2.99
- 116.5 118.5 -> 3.21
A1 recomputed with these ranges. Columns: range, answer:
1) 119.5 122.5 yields 3.29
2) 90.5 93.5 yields 2.94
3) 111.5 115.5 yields 3.07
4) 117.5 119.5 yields 3.33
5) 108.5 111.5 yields 2.79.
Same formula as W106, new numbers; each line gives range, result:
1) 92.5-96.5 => 2.77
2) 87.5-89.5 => 2.86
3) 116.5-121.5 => 3.25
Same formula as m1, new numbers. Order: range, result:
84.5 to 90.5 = 2.75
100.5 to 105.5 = 2.79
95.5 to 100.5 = 2.62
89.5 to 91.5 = 2.99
